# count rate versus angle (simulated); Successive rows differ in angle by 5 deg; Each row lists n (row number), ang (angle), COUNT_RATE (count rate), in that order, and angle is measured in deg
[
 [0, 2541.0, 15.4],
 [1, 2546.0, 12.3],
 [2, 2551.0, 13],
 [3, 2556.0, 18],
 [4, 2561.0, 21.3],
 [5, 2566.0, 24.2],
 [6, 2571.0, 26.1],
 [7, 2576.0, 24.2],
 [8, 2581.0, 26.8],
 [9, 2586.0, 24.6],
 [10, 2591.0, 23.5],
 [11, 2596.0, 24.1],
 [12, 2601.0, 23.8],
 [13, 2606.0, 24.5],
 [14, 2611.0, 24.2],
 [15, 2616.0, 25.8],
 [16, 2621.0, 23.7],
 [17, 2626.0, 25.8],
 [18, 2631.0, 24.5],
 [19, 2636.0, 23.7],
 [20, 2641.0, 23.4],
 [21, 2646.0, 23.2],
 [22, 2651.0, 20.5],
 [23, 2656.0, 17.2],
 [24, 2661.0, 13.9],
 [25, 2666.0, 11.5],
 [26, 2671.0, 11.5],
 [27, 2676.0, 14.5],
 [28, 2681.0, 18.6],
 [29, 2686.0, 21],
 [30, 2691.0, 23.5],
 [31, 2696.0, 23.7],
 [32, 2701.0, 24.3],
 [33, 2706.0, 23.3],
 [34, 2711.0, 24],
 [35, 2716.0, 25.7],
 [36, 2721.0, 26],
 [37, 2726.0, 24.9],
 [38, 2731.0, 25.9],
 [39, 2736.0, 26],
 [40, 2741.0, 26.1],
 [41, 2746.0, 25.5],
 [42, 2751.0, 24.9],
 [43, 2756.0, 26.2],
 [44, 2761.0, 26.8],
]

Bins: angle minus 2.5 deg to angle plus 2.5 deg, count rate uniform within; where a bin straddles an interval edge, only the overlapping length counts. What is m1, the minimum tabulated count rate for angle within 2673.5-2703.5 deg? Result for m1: 14.5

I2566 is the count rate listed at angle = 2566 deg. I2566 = 24.2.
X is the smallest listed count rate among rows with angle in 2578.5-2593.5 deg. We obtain 23.5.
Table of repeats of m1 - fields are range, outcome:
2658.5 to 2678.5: 11.5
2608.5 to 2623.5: 23.7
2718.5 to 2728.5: 24.9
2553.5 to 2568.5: 18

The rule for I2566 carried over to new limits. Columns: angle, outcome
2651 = 20.5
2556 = 18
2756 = 26.2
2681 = 18.6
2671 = 11.5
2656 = 17.2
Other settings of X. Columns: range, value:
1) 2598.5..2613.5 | 23.8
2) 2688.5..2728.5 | 23.3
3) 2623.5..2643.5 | 23.4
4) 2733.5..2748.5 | 25.5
